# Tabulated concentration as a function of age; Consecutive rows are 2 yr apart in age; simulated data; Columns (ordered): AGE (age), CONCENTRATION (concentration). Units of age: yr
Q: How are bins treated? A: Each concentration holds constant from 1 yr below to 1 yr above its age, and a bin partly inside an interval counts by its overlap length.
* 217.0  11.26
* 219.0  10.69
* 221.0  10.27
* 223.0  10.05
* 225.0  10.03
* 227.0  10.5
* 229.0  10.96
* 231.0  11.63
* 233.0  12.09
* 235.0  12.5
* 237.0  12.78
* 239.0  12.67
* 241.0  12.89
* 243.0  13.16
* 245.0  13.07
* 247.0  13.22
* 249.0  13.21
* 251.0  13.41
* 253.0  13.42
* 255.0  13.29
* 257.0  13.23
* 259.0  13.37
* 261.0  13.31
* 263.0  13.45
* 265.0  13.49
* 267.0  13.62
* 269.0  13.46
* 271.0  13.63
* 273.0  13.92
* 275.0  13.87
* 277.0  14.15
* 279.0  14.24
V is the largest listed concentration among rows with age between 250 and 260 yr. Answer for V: 13.42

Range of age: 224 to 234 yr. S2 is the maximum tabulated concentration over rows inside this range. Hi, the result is 12.09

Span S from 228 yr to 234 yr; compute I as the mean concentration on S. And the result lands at 11.6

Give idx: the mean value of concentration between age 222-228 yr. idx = 10.2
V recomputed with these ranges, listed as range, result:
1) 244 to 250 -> 13.22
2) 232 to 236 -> 12.5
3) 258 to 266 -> 13.49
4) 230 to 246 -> 13.16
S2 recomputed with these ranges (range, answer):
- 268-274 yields 13.92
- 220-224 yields 10.27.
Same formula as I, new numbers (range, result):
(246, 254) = 13.3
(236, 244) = 12.9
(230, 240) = 12.3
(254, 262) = 13.3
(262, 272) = 13.5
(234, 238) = 12.6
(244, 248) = 13.1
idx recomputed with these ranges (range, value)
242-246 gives 13.1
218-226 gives 10.3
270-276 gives 13.8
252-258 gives 13.3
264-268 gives 13.6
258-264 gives 13.4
